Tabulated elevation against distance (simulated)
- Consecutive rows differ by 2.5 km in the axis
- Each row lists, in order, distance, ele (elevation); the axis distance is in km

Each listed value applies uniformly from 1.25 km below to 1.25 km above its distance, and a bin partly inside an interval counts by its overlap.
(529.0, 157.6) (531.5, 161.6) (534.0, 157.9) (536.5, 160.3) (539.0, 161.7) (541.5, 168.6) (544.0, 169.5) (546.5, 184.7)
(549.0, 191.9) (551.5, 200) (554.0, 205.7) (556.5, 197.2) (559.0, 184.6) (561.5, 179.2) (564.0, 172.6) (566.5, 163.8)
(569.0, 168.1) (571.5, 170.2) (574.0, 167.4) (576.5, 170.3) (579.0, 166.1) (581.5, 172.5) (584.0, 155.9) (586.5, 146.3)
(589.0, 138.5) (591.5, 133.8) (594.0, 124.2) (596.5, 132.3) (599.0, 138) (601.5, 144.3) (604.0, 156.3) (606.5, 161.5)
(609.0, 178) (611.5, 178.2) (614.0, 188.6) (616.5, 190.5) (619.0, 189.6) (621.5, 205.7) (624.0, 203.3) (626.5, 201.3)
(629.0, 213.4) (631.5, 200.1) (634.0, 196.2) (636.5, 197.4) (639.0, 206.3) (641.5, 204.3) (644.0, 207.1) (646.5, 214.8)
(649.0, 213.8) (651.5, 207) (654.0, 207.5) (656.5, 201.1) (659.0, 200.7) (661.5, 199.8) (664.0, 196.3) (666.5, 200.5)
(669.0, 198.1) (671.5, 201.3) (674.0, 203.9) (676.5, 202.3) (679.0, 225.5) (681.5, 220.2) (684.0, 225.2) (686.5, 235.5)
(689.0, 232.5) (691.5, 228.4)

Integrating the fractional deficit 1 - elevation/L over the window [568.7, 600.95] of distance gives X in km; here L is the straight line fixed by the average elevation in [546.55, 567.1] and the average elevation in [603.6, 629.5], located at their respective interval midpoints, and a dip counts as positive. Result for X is 6.2 km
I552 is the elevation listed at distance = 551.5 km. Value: 200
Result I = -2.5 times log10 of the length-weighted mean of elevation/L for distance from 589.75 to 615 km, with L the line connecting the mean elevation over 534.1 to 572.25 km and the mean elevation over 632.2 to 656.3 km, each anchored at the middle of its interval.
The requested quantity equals 0.25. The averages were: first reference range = 178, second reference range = 206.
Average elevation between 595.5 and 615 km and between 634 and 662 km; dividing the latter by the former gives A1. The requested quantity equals 1.29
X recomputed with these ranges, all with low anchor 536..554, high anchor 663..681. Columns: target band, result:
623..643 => -0.6 km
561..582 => 1.7 km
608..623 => 0.4 km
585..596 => 3.1 km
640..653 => -0.6 km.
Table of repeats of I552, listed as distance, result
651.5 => 207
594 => 124.2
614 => 188.6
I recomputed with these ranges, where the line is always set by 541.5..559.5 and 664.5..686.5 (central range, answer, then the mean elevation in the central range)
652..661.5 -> 0.02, 203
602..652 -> 0.04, 195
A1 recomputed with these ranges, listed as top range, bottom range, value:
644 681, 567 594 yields 1.31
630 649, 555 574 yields 1.16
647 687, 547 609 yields 1.26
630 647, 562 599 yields 1.31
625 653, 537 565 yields 1.13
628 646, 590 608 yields 1.44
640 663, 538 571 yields 1.14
